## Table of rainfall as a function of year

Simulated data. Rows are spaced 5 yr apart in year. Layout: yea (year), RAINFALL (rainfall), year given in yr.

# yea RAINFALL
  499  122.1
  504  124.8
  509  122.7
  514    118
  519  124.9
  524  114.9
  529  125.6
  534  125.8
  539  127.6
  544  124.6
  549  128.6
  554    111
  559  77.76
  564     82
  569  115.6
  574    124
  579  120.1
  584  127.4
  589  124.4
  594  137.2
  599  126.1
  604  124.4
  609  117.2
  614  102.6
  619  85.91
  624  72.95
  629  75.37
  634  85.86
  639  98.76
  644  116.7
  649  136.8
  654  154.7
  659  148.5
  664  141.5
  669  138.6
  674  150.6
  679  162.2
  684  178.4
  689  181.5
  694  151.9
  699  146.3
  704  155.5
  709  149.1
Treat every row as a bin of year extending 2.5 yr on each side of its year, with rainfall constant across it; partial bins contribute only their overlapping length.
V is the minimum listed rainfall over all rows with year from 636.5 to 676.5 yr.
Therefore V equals 98.76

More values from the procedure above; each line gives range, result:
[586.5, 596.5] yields 124.4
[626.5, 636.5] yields 75.37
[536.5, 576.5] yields 77.76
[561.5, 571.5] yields 82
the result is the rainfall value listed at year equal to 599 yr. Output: 126.1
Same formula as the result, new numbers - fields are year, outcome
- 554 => 111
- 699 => 146.3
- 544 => 124.6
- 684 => 178.4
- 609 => 117.2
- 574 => 124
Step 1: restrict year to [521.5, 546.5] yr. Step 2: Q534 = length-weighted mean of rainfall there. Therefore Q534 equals 124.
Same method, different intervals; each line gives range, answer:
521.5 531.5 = 120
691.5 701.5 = 149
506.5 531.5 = 121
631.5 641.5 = 92.3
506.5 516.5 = 120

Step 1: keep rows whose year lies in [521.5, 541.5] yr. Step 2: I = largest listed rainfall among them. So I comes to 127.6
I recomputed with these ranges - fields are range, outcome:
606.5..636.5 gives 117.2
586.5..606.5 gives 137.2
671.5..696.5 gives 181.5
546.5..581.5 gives 128.6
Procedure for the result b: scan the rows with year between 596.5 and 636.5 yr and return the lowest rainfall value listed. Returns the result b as 72.95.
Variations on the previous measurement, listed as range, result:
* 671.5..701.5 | 146.3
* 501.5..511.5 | 122.7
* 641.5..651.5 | 116.7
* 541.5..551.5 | 124.6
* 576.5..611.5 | 117.2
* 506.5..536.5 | 114.9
